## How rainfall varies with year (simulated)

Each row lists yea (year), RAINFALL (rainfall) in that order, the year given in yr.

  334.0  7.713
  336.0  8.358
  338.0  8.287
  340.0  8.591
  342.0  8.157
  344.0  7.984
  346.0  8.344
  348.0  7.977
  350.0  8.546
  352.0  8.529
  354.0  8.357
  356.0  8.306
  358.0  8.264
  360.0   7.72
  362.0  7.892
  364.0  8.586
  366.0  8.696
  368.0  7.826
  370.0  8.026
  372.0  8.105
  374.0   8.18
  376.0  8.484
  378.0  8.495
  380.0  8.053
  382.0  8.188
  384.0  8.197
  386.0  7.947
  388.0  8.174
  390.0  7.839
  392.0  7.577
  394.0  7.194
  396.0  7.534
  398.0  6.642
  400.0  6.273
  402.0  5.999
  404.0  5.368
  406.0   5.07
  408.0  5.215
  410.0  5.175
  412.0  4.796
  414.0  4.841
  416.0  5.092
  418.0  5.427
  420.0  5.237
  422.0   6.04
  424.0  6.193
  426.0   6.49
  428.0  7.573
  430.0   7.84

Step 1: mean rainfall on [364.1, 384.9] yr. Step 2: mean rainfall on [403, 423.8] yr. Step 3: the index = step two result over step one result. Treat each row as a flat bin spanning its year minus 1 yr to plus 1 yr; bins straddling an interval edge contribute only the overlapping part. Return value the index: 0.6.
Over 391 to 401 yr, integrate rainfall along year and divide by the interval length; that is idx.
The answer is 7.04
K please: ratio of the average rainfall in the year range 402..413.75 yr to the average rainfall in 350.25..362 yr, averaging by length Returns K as 0.63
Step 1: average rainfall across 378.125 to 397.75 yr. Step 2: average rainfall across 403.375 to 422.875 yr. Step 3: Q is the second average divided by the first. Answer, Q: 0.67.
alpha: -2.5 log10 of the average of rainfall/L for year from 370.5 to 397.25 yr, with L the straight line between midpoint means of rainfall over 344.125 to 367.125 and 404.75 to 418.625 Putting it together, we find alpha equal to -0.198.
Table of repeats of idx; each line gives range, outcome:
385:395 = 7.75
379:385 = 8.15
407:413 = 5.06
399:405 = 5.88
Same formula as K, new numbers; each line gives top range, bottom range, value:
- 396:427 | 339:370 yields 0.69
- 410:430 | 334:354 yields 0.70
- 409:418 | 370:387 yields 0.61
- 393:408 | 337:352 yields 0.75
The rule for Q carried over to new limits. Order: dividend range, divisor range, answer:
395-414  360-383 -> 0.70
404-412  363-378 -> 0.62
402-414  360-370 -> 0.63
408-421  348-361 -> 0.62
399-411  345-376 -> 0.67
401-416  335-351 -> 0.63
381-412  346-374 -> 0.82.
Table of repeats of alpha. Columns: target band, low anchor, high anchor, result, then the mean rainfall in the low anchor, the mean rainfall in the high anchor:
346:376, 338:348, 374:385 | 0.00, 8.24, 8.27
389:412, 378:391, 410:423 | 0.07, 8.1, 5.23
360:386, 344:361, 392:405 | -0.10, 8.24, 6.58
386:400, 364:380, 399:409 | -0.14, 8.27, 5.58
